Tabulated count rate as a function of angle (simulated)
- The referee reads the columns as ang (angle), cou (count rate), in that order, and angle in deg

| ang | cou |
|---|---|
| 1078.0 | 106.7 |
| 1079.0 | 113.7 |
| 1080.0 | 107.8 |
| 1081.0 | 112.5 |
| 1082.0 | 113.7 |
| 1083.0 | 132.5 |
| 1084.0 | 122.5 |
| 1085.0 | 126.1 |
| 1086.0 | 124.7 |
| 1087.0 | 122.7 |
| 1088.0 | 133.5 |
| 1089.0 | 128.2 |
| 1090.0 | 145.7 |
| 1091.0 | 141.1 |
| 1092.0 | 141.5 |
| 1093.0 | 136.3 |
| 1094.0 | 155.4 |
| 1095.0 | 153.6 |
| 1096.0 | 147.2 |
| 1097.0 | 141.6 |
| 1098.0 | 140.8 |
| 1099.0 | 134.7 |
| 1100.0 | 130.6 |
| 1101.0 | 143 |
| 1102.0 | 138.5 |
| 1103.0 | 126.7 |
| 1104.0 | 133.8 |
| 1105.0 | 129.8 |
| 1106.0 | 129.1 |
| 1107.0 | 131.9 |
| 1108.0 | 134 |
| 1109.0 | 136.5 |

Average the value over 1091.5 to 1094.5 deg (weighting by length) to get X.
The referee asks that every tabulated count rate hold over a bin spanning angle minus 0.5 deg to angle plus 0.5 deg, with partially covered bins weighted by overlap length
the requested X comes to 144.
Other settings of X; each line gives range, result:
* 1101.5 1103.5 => 133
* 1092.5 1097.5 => 147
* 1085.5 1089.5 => 127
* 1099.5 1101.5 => 137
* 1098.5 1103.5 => 135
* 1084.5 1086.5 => 125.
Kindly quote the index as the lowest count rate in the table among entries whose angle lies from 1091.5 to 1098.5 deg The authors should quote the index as 136.3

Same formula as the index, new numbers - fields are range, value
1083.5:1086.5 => 122.5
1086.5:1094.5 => 122.7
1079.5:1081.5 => 107.8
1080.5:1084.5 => 112.5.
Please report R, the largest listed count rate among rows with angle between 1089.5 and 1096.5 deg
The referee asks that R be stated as 155.4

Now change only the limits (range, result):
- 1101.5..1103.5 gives 138.5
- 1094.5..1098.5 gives 153.6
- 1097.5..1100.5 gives 140.8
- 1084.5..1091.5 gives 145.7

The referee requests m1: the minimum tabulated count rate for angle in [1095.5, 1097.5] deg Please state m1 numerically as 141.6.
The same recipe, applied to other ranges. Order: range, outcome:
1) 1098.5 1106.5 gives 126.7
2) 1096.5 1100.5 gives 130.6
